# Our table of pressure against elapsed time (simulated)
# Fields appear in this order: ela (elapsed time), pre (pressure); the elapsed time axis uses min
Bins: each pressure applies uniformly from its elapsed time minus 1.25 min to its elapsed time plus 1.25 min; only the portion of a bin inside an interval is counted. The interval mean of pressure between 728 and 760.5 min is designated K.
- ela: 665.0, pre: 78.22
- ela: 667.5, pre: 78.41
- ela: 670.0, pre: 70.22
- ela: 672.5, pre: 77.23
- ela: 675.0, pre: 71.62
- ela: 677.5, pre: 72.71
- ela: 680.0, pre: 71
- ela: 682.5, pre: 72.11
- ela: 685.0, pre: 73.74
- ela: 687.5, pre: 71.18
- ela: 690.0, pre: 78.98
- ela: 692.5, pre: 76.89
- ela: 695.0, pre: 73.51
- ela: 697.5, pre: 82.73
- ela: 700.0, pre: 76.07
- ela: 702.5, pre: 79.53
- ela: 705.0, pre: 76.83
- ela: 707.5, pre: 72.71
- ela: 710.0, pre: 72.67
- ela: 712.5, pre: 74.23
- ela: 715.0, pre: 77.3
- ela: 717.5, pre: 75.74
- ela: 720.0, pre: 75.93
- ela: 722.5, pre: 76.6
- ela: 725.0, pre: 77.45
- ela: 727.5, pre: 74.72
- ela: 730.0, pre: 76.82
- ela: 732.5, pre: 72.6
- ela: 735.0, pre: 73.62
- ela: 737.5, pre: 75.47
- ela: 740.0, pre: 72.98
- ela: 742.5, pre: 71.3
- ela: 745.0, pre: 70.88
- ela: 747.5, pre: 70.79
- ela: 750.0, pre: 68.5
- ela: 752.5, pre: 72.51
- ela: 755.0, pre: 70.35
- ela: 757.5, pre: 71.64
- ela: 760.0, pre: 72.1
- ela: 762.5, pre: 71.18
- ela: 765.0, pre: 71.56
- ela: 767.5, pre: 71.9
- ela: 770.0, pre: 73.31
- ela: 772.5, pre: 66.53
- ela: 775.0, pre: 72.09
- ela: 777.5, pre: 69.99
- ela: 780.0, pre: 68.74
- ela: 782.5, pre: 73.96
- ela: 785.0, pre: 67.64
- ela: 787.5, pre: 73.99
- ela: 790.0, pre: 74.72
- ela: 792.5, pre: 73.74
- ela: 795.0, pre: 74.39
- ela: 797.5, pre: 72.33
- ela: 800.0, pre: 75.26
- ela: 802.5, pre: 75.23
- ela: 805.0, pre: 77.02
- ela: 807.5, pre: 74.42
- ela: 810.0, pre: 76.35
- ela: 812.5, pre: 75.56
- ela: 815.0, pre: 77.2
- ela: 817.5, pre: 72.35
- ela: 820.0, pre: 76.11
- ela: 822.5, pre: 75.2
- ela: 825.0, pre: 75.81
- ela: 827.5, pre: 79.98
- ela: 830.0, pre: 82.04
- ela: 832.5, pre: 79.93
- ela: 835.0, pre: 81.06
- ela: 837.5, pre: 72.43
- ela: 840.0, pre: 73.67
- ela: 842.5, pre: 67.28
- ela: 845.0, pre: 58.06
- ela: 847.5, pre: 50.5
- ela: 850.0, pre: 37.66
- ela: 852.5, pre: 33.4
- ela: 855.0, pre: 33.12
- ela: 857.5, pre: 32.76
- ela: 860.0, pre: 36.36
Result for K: 72.3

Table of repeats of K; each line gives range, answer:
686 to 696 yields 75.1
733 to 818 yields 72.6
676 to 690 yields 72.7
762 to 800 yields 71.9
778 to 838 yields 75.2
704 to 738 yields 75.2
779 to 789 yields 71.2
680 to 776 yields 73.8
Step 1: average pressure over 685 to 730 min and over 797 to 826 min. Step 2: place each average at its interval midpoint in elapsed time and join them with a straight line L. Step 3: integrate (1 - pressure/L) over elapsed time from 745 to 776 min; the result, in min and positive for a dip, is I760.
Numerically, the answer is 1.9 min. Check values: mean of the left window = 76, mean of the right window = 75.3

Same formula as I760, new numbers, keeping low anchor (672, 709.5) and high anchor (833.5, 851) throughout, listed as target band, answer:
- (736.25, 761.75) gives -0.4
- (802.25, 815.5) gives -2.0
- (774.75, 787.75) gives -0.5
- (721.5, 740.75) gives -0.8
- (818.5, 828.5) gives -1.8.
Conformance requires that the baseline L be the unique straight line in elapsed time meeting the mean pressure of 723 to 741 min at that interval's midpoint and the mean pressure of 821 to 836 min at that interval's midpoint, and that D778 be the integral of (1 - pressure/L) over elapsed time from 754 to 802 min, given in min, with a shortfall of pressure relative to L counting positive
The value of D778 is 3.1 min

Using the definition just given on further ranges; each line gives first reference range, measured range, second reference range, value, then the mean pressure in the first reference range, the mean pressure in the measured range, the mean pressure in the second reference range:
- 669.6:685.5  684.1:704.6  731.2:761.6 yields -1.16 min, 72.7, 76.6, 71.9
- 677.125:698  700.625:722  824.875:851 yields -0.58 min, 74.6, 75.7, 69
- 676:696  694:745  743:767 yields -2.03 min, 73.7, 75.3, 71.1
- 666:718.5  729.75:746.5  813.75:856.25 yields -0.22 min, 75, 73.1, 66.2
